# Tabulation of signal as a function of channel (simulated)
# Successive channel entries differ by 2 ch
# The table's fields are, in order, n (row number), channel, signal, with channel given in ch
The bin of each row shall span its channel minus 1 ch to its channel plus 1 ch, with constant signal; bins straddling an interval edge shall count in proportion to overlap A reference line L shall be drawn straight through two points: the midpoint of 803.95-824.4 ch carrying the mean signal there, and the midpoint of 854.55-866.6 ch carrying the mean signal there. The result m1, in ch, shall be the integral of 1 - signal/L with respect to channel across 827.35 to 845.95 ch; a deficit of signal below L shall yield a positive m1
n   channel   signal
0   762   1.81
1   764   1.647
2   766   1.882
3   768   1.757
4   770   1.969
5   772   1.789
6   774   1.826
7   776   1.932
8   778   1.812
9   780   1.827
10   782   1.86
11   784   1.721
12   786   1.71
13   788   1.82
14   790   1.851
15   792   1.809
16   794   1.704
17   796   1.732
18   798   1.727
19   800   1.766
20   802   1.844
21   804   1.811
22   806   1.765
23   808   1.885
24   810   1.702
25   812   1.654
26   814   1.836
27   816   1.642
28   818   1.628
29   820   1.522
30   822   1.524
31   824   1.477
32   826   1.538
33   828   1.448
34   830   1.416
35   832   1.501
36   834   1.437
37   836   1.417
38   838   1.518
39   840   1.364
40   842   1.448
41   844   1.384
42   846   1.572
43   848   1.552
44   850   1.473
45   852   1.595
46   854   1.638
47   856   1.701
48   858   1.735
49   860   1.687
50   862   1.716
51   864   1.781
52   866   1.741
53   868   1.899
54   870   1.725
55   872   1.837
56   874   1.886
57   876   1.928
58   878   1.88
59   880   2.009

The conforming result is 2.8 ch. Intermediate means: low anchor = 1.68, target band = 1.44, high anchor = 1.72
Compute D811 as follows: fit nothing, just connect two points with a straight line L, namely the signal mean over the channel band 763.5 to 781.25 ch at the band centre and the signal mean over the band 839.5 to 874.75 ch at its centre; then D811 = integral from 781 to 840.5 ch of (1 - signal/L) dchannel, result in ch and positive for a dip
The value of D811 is 3.3 ch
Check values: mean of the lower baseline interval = 1.83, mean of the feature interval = 1.66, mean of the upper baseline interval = 1.65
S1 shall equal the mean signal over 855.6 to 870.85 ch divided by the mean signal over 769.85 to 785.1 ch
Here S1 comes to 0.95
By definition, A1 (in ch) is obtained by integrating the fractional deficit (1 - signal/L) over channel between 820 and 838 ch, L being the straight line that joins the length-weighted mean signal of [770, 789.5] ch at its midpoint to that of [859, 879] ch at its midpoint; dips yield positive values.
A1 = 3.36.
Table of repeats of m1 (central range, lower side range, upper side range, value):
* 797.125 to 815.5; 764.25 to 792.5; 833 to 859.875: -0.8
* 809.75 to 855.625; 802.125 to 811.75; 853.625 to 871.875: 6.0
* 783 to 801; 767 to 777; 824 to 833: -0.4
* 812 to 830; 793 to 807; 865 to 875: 2.1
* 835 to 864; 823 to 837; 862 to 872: 1.2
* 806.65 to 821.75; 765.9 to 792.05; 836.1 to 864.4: 0.1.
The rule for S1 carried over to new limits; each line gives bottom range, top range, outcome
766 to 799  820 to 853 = 0.82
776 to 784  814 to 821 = 0.89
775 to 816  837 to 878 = 0.93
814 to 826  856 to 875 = 1.12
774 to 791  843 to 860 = 0.87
